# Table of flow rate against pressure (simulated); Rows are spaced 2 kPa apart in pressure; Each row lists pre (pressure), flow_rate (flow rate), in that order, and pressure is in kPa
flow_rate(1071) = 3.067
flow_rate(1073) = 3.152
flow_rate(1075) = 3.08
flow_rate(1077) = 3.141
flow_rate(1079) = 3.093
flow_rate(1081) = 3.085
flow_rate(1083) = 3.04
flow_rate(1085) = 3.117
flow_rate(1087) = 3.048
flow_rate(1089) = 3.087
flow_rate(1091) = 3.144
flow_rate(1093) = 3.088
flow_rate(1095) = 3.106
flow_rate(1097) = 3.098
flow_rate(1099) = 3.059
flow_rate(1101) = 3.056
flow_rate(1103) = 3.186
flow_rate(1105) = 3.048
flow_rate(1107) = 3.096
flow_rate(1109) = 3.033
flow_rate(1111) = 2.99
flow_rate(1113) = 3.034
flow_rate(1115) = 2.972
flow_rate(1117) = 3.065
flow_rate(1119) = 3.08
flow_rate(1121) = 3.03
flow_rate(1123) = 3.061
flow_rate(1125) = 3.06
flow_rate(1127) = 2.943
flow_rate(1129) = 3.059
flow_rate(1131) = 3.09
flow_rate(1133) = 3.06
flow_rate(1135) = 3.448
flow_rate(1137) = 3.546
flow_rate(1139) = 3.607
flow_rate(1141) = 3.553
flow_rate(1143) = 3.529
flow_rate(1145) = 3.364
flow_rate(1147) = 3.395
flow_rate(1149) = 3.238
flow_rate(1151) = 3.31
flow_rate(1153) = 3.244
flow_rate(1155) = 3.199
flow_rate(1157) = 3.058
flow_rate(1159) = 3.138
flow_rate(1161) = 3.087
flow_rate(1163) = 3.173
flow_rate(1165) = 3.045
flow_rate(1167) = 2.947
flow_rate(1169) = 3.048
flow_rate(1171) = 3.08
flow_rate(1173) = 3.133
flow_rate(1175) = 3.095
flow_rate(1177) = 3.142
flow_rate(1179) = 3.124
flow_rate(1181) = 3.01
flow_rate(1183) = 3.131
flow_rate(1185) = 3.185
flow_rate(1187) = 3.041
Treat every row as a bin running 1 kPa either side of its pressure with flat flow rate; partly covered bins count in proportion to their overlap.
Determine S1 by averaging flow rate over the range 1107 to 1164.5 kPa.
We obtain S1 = 3.19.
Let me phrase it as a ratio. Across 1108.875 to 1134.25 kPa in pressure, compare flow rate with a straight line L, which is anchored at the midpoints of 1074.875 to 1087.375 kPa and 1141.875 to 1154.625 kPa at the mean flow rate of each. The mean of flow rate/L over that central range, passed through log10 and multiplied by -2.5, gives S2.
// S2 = 0.07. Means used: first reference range 3.09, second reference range 3.34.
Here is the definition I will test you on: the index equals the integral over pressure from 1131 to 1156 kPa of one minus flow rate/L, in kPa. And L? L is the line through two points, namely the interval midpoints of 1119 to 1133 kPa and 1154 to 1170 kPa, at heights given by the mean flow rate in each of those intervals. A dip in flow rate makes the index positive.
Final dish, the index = -2.43 kPa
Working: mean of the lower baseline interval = 3.04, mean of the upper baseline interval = 3.09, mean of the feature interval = 3.36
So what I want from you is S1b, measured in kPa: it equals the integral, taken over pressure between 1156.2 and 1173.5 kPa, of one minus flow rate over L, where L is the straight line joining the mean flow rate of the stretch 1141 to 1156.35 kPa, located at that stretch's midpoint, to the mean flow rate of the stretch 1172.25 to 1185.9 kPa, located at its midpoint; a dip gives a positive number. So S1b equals 0.8 kPa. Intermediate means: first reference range 3.33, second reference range 3.12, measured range 3.08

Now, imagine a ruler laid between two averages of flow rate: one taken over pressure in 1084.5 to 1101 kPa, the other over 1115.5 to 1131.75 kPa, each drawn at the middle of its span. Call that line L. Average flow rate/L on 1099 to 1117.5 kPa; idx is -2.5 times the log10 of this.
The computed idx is 0.01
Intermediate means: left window 3.09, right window 3.05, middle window 3.05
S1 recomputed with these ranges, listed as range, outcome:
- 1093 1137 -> 3.09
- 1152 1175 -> 3.1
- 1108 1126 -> 3.04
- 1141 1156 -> 3.34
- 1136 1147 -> 3.51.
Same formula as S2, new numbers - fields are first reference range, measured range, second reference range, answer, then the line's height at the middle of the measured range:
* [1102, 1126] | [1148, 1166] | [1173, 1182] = -0.029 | 3.08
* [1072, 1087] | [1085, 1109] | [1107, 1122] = -0.009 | 3.07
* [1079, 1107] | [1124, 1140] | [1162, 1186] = -0.047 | 3.09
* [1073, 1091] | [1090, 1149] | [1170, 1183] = -0.025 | 3.1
